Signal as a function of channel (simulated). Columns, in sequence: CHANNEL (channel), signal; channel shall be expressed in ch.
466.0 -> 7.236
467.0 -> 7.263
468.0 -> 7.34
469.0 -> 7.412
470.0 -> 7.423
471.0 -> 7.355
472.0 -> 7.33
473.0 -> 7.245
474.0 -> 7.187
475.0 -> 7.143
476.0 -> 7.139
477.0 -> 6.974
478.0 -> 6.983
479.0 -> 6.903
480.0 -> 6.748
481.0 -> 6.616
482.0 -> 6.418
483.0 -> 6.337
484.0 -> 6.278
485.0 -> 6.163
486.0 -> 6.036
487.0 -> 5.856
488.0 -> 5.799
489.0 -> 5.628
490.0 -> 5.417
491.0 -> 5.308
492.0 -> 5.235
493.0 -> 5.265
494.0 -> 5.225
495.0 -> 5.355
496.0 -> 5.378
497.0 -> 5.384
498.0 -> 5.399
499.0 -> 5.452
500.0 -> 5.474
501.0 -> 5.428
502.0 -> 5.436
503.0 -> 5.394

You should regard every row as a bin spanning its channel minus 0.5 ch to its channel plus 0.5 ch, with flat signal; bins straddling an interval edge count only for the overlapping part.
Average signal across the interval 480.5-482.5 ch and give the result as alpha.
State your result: 6.52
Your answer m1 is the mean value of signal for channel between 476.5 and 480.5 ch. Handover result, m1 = 6.9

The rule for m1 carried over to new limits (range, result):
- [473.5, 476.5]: 7.16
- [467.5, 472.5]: 7.37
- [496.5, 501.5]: 5.43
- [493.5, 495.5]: 5.29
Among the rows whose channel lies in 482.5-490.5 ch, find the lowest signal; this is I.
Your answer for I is 5.417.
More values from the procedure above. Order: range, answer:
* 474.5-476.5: 7.139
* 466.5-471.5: 7.263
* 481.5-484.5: 6.278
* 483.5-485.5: 6.163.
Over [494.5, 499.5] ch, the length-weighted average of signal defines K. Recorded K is 5.39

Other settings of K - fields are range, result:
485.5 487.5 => 5.95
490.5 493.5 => 5.27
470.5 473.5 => 7.31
